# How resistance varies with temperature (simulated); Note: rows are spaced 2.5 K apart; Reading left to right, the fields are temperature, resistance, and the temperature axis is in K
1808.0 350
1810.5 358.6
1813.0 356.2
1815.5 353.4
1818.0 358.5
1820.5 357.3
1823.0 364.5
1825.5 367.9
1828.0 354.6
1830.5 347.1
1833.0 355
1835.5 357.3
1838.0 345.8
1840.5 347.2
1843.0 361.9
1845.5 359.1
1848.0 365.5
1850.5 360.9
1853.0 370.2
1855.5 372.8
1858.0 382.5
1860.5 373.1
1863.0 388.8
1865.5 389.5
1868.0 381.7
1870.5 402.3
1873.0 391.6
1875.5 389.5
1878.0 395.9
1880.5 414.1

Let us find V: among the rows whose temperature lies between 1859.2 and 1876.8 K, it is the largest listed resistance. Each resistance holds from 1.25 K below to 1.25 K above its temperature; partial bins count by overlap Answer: 402.3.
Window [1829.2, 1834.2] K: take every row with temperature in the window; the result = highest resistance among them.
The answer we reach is 355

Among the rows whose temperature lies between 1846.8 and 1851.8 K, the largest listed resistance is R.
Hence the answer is 365.5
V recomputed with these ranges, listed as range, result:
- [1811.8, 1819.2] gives 358.5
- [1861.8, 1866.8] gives 389.5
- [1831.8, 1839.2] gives 357.3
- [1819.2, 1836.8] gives 367.9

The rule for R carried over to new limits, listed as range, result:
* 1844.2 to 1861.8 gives 382.5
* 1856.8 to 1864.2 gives 388.8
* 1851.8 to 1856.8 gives 372.8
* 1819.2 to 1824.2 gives 364.5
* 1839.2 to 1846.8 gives 361.9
